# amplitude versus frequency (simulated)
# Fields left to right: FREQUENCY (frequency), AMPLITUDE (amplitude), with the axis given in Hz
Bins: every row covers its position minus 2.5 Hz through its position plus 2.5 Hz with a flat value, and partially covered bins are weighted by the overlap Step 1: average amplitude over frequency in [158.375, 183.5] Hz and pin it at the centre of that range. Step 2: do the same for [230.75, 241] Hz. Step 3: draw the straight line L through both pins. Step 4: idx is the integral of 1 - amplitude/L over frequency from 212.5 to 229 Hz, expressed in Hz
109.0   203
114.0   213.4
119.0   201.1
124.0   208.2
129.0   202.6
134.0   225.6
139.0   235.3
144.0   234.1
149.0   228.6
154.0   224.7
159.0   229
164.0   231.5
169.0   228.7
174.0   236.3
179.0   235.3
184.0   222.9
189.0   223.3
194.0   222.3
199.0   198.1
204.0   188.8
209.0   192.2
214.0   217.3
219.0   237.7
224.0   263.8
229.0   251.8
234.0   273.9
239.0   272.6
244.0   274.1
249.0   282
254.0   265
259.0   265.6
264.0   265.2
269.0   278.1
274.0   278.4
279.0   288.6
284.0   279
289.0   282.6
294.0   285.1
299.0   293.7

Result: 1.2 Hz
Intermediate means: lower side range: 232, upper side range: 272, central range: 243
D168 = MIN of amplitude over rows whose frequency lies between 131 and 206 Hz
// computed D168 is 188.8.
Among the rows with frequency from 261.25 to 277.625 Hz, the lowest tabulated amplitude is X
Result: 265.2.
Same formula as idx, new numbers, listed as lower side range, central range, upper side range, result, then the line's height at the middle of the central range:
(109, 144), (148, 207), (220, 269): 3.8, 238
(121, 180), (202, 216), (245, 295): 2.9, 251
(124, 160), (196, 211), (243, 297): 3.3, 250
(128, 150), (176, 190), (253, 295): 0.9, 243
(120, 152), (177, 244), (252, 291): 5.1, 251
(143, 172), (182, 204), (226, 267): 2.8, 245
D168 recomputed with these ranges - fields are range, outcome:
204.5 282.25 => 192.2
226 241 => 251.8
